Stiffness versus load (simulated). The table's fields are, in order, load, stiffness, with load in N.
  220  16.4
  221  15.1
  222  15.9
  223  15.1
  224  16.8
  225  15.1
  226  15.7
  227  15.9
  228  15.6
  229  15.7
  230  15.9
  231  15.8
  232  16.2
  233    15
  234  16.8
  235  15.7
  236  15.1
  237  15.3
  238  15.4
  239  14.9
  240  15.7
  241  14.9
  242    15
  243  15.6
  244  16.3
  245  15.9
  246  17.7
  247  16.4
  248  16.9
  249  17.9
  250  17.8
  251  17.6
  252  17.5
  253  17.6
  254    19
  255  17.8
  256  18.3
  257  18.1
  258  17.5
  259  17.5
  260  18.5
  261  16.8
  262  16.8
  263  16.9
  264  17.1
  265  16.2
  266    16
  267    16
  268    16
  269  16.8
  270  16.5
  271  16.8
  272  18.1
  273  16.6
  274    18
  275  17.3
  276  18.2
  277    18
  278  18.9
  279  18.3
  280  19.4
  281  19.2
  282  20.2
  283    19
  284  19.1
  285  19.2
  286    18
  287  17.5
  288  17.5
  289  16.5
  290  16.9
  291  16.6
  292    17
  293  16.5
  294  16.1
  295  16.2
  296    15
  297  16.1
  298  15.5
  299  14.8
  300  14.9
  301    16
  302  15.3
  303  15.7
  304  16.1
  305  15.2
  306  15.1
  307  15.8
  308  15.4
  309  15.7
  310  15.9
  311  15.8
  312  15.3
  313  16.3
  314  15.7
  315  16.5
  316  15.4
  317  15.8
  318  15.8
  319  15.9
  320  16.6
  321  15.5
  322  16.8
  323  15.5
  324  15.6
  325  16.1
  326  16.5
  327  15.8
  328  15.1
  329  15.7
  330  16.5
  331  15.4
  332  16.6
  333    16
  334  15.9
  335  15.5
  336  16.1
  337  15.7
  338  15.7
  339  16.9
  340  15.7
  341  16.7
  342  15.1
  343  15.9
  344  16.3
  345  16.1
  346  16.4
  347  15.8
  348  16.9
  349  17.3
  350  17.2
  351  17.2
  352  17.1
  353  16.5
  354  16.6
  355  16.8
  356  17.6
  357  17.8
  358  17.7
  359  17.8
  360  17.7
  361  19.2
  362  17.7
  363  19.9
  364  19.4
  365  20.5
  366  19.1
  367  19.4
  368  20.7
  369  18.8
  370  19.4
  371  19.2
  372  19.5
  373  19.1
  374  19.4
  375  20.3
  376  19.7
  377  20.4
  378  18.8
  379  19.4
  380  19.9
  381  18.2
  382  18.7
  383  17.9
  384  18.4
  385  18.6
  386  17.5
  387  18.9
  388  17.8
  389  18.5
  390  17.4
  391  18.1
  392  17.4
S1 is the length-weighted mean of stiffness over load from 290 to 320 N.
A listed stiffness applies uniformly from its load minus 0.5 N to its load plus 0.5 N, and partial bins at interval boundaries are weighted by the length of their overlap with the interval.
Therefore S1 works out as 15.8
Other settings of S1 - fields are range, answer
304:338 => 15.8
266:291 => 17.8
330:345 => 16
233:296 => 17.1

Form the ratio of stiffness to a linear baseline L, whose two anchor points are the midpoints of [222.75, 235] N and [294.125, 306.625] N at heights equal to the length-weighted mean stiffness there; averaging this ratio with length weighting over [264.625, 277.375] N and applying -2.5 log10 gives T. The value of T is -0.088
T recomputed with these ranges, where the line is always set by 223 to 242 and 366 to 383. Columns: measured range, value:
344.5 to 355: 0.12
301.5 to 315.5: 0.13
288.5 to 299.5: 0.07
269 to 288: -0.08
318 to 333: 0.13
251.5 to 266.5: -0.07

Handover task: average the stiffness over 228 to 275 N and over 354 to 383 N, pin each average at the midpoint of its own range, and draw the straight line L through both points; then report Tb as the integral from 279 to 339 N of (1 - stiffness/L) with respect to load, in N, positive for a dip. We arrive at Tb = 4.8 N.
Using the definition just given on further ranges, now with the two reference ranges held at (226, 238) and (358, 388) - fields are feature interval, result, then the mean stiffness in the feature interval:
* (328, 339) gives 1.3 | 15.9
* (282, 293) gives -0.5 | 17.8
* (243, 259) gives -1.3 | 17.4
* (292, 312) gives 2.0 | 15.7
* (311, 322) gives 1.1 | 15.9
